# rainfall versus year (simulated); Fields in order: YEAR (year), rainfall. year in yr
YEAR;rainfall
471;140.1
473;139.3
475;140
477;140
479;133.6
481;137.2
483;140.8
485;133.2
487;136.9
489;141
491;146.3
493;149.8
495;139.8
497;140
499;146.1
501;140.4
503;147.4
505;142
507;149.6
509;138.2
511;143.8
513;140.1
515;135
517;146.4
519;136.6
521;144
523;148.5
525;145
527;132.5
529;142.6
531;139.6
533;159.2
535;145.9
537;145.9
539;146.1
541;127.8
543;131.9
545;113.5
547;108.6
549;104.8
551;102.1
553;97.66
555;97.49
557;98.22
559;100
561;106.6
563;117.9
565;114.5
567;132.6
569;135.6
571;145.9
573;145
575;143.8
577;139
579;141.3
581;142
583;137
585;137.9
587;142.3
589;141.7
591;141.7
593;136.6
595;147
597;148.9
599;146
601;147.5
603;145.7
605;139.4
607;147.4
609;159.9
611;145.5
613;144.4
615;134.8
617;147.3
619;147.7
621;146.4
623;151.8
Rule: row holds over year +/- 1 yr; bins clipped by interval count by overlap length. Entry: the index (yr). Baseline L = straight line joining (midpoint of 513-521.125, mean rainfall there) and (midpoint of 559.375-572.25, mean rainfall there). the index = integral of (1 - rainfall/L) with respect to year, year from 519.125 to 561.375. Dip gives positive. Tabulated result 2.24 yr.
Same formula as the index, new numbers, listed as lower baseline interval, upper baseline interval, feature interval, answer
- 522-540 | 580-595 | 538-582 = 6.2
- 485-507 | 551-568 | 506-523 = -1.2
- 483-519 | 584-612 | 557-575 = 2.4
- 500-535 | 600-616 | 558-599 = 2.7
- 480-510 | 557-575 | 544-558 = 2.7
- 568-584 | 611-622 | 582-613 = -0.3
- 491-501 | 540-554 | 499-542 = -4.9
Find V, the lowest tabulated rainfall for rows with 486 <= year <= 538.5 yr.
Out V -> 132.5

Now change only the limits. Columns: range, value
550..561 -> 97.49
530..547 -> 108.6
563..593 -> 114.5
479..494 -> 133.2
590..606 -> 136.6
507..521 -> 135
